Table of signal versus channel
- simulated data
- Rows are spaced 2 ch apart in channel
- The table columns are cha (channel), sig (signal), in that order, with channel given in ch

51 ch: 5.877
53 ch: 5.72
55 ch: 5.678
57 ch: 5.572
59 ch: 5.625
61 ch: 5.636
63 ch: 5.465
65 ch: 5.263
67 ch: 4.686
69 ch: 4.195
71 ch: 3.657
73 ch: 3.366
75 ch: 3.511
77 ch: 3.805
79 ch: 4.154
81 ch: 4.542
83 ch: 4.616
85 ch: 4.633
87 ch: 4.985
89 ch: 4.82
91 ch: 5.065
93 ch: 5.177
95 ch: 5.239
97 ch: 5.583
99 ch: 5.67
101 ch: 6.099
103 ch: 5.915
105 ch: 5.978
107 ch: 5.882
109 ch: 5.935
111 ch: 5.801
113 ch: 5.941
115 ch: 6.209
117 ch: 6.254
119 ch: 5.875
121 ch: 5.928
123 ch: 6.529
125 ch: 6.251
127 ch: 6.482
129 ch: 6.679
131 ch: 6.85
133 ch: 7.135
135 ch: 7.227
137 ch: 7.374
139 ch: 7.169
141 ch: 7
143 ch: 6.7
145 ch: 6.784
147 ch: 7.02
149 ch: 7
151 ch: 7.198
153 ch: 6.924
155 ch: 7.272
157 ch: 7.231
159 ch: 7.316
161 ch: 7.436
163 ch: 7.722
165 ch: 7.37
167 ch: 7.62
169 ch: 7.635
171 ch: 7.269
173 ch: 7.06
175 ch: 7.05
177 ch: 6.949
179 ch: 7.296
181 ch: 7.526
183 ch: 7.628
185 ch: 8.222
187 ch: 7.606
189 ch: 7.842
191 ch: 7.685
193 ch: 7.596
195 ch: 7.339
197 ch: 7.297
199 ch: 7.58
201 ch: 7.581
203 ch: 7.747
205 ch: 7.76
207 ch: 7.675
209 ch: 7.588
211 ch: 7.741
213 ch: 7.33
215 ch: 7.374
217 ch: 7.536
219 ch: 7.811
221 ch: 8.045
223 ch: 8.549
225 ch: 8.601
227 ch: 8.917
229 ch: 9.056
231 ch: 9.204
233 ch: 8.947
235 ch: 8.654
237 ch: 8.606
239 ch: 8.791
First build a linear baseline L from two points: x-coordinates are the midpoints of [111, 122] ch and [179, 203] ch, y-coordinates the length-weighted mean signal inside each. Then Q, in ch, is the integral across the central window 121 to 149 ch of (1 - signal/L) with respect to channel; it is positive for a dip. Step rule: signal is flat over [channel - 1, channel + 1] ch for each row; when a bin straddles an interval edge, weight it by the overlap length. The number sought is -1.8 ch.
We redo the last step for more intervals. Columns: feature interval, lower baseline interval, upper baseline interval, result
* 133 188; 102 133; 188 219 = -3.1 ch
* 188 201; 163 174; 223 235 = 0.8 ch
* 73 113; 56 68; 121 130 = 5.5 ch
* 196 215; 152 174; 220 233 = 1.6 ch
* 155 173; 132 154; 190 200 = -0.5 ch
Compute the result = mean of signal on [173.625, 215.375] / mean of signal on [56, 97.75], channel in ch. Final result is 1.6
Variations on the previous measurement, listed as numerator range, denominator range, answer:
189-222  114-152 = 1.13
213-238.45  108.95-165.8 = 1.24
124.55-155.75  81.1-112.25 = 1.29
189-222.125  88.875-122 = 1.32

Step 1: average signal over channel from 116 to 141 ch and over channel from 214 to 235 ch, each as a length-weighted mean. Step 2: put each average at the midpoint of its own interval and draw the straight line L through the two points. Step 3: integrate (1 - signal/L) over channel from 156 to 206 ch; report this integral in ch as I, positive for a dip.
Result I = 0.8 ch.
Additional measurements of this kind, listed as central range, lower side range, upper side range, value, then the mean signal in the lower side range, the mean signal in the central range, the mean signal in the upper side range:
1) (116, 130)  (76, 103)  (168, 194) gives -0.9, 4.99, 6.29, 7.49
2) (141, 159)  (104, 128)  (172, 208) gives -0.8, 6.09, 7.03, 7.52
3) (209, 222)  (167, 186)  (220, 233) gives 1.3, 7.42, 7.64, 8.75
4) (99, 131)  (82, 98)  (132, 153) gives -0.8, 5.01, 6.13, 7.05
